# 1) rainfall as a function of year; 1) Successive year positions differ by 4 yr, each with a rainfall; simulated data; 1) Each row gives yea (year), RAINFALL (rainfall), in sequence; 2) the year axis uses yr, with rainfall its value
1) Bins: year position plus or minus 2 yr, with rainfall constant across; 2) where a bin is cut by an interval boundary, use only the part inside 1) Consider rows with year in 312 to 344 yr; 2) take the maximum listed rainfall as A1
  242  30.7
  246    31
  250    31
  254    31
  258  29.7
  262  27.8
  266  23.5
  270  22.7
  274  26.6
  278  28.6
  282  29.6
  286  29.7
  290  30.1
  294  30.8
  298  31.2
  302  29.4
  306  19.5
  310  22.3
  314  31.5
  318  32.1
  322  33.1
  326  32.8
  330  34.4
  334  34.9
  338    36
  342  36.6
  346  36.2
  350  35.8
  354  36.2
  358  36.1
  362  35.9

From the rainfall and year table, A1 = 36.6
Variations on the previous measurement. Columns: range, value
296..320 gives 32.1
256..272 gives 29.7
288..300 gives 31.2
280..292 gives 30.1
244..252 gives 31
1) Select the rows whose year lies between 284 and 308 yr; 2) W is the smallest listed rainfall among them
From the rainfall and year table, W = 19.5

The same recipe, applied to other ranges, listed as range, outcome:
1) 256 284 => 22.7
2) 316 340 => 32.1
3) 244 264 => 27.8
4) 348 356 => 35.8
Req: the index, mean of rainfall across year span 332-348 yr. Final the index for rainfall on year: 35.9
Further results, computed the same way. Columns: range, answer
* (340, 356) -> 36.2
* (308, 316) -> 26.9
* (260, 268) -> 25.6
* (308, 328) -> 30.4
